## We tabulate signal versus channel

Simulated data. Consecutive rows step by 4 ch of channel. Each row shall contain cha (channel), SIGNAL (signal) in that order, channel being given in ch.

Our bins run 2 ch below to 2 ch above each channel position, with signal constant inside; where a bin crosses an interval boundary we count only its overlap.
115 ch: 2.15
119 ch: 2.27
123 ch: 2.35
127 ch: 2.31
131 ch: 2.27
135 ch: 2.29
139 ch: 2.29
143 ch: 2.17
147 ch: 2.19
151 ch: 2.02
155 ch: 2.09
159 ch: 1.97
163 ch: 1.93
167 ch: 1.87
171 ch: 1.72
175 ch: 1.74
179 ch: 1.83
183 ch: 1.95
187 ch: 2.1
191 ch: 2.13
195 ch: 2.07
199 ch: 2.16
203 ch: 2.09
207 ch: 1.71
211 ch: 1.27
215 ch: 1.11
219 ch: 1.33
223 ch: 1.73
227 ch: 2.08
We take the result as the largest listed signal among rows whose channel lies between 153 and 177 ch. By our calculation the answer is 2.09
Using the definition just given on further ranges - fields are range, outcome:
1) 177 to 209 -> 2.16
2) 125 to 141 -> 2.31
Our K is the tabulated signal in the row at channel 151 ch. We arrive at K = 2.02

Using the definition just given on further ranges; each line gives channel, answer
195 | 2.07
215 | 1.11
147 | 2.19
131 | 2.27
